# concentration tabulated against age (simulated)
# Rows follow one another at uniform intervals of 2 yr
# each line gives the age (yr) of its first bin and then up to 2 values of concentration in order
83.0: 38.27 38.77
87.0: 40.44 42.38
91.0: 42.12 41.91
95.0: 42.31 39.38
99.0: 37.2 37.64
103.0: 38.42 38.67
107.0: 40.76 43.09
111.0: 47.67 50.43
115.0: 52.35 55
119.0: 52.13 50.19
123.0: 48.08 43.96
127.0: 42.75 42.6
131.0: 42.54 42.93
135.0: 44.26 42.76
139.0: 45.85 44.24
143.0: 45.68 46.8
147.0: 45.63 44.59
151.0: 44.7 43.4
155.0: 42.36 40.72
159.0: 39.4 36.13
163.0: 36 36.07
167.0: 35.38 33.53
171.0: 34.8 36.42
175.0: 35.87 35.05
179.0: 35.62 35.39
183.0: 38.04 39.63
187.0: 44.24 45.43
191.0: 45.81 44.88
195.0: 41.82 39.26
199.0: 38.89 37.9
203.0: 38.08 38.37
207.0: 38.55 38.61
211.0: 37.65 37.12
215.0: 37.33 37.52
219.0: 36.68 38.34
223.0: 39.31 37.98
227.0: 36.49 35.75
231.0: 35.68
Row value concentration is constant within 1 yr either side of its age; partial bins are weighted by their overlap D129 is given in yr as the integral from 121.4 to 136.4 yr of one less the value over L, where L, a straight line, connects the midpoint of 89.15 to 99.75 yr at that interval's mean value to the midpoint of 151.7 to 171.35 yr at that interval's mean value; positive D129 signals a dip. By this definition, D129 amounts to -1.8 yr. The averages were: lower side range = 40.8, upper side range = 38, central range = 44.1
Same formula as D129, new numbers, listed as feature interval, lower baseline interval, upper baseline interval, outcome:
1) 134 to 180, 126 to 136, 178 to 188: 0.7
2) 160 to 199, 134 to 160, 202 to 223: 2.3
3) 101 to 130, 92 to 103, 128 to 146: -2.9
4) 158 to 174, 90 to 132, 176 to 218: 2.0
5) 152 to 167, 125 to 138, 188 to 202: 1.3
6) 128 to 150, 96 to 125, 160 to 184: -2.0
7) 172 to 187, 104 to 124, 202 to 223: 1.5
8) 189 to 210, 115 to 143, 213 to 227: -0.4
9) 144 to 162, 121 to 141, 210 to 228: 0.0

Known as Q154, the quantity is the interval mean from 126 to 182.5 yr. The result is 40.4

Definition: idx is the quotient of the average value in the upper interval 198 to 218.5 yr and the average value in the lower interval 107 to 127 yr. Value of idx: 0.78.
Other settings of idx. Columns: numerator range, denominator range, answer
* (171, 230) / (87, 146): 0.87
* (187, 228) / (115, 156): 0.86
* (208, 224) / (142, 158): 0.85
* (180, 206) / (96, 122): 0.91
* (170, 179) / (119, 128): 0.76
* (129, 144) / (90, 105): 1.10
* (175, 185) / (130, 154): 0.82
